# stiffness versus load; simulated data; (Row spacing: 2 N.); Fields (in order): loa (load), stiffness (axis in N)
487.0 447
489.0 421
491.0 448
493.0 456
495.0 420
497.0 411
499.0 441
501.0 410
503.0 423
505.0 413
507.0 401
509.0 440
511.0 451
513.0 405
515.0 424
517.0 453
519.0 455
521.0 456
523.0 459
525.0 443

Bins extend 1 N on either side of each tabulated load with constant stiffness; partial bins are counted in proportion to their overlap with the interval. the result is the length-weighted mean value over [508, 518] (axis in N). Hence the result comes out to 435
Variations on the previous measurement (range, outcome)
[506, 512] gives 431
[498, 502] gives 426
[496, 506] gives 420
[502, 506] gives 418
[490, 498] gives 434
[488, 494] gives 442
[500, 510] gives 417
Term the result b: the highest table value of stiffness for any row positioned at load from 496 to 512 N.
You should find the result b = 451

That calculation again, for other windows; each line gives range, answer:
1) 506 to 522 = 456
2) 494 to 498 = 420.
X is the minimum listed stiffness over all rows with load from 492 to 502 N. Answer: 410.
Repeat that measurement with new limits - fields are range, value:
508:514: 405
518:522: 455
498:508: 401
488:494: 421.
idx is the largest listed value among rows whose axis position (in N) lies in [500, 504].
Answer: 423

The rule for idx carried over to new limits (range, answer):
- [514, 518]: 453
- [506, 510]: 440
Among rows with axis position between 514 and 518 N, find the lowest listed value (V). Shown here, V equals 424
